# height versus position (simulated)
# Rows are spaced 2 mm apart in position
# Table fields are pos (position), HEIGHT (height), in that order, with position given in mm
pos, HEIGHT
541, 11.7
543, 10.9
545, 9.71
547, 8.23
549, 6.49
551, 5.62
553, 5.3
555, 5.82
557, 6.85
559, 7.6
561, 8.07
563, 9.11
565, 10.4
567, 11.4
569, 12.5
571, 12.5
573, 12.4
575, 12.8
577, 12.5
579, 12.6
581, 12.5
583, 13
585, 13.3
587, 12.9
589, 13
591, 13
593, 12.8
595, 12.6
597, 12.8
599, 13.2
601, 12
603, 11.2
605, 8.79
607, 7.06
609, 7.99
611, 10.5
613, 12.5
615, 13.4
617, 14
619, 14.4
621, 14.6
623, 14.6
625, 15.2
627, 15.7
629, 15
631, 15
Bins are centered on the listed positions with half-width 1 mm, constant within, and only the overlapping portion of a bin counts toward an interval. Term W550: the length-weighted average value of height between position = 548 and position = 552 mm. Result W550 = 6.05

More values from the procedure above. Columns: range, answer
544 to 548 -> 8.97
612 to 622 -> 13.8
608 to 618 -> 11.7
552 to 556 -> 5.56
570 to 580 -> 12.6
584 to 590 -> 13.1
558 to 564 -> 8.26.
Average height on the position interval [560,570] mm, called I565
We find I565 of 10.3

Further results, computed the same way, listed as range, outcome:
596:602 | 12.7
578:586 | 12.8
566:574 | 12.2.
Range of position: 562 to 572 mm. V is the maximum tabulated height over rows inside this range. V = 12.5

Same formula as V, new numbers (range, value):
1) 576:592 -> 13.3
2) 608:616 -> 13.4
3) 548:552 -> 6.49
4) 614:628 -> 15.7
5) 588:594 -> 13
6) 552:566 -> 10.4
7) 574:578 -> 12.8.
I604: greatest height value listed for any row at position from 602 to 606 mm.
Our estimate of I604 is 11.2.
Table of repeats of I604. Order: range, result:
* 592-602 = 13.2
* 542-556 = 10.9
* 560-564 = 9.11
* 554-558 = 6.85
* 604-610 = 8.79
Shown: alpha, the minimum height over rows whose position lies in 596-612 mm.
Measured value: 7.06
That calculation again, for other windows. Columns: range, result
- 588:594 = 12.8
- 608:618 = 7.99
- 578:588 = 12.5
